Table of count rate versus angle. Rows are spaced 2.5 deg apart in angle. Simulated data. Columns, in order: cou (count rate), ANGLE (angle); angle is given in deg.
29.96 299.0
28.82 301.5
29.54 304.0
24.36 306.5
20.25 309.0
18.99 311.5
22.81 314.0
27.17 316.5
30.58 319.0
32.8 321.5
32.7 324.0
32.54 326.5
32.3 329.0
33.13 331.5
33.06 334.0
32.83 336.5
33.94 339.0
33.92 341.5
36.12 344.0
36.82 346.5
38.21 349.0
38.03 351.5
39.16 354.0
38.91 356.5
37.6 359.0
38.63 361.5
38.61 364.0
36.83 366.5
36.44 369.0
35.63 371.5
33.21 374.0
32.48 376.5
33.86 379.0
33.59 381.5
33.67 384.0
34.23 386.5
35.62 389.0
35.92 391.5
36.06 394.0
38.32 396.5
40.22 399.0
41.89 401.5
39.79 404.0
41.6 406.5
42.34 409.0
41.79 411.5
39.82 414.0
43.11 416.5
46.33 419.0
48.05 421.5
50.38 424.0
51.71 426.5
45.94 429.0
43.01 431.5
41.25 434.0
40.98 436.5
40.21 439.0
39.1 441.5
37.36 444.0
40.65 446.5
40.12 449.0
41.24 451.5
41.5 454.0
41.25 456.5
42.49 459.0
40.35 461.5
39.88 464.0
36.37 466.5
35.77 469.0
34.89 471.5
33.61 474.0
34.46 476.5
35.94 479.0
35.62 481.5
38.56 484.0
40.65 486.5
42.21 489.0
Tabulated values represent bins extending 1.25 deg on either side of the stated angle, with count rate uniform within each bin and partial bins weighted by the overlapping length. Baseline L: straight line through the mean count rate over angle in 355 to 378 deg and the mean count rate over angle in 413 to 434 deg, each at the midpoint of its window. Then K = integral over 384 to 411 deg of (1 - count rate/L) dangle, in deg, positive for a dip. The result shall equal 2.1 deg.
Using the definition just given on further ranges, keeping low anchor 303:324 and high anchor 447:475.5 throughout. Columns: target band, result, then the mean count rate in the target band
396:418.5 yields -4.61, 41.3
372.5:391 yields -1.08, 33.9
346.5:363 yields -4.77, 38.3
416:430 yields -4.83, 47.9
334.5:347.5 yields -2.75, 34.6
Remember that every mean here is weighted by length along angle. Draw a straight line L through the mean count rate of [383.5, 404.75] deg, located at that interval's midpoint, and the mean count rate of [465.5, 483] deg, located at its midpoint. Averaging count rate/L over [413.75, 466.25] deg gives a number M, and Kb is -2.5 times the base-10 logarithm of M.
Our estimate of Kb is -0.176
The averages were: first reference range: 37.4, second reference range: 35.3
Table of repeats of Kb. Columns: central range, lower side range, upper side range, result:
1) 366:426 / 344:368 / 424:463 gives 0.03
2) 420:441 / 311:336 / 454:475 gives -0.23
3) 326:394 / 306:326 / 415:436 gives -0.04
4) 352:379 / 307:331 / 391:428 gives -0.04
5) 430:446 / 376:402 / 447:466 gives -0.03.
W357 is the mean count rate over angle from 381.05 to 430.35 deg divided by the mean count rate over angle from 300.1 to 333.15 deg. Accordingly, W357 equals 1.5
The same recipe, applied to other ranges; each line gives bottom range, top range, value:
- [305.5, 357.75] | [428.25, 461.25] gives 1.29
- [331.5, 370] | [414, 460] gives 1.18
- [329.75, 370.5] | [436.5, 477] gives 1.07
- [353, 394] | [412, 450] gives 1.20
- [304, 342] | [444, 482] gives 1.31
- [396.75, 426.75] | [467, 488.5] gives 0.84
